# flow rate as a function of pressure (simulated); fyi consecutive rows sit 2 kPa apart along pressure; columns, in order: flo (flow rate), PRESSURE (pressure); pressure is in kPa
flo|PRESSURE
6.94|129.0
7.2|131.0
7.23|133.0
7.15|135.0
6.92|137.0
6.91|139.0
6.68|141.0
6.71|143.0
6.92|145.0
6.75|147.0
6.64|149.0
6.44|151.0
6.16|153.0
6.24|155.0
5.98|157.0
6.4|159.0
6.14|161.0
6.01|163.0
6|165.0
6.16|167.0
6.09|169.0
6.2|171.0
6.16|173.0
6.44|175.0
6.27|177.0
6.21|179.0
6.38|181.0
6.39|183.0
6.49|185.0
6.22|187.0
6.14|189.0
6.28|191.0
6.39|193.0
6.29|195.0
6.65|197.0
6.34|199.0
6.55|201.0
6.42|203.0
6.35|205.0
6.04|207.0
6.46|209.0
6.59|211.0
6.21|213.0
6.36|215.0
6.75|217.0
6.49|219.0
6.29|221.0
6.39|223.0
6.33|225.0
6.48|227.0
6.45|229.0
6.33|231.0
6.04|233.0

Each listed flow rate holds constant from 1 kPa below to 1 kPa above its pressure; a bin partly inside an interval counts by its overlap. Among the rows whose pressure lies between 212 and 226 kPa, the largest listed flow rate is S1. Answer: 6.75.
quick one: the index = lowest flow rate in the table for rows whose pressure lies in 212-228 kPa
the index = 6.21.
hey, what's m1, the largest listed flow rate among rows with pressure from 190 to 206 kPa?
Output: 6.65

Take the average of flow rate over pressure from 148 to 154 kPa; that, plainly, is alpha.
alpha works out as 6.41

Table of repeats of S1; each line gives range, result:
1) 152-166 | 6.4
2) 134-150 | 7.15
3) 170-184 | 6.44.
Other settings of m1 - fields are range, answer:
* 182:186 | 6.49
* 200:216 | 6.59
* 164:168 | 6.16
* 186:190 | 6.22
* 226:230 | 6.48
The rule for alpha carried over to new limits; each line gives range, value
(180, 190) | 6.32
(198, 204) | 6.44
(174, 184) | 6.34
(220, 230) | 6.39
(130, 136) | 7.19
